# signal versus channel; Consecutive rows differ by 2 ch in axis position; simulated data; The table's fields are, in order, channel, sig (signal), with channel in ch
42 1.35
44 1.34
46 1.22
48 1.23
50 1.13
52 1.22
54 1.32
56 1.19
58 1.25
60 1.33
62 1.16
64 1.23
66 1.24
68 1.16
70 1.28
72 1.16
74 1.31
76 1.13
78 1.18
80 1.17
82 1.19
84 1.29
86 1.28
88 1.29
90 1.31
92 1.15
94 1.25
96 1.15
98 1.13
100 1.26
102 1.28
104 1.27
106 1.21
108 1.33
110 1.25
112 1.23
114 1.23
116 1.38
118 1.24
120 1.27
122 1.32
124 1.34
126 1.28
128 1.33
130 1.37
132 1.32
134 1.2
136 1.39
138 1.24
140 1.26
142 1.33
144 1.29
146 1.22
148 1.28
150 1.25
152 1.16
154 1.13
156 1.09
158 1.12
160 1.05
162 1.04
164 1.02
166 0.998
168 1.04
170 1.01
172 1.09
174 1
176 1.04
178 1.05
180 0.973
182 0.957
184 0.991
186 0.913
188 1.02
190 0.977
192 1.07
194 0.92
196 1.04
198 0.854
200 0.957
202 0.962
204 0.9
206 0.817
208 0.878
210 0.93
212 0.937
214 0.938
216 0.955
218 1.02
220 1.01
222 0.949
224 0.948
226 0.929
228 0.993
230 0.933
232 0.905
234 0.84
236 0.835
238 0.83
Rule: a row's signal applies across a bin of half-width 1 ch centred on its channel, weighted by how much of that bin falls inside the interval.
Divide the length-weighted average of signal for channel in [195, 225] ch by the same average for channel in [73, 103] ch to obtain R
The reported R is 0.8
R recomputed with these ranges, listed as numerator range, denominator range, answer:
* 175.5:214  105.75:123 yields 0.75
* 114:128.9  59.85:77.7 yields 1.07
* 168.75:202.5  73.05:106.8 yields 0.81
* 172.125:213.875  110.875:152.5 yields 0.75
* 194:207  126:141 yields 0.71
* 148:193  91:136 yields 0.83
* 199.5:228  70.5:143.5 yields 0.75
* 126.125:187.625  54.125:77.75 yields 0.93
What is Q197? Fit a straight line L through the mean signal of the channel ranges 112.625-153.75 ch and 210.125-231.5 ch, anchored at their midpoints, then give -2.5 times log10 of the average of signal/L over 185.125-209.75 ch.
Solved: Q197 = 0.113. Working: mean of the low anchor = 1.28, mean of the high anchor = 0.959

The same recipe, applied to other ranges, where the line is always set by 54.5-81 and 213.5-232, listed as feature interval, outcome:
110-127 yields -0.14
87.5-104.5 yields -0.05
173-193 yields 0.03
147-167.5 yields -0.04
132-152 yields -0.16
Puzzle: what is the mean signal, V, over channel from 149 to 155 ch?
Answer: 1.18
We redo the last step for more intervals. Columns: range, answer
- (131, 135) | 1.26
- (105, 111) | 1.26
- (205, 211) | 0.875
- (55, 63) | 1.23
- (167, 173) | 1.05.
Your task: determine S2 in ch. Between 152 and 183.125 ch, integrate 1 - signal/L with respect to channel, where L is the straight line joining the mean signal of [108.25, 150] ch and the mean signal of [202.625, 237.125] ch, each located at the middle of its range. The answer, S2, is 2.5 ch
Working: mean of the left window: 1.29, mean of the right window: 0.925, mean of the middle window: 1.04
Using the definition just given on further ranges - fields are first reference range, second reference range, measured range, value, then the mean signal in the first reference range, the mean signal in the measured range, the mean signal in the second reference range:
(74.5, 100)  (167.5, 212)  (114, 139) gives -4.1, 1.21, 1.3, 0.971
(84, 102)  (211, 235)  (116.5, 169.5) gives -4.2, 1.23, 1.21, 0.946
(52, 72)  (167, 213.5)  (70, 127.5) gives -4.5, 1.23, 1.25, 0.97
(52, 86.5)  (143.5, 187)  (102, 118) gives -1.5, 1.23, 1.27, 1.08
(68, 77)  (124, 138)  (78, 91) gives -0.2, 1.21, 1.25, 1.31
